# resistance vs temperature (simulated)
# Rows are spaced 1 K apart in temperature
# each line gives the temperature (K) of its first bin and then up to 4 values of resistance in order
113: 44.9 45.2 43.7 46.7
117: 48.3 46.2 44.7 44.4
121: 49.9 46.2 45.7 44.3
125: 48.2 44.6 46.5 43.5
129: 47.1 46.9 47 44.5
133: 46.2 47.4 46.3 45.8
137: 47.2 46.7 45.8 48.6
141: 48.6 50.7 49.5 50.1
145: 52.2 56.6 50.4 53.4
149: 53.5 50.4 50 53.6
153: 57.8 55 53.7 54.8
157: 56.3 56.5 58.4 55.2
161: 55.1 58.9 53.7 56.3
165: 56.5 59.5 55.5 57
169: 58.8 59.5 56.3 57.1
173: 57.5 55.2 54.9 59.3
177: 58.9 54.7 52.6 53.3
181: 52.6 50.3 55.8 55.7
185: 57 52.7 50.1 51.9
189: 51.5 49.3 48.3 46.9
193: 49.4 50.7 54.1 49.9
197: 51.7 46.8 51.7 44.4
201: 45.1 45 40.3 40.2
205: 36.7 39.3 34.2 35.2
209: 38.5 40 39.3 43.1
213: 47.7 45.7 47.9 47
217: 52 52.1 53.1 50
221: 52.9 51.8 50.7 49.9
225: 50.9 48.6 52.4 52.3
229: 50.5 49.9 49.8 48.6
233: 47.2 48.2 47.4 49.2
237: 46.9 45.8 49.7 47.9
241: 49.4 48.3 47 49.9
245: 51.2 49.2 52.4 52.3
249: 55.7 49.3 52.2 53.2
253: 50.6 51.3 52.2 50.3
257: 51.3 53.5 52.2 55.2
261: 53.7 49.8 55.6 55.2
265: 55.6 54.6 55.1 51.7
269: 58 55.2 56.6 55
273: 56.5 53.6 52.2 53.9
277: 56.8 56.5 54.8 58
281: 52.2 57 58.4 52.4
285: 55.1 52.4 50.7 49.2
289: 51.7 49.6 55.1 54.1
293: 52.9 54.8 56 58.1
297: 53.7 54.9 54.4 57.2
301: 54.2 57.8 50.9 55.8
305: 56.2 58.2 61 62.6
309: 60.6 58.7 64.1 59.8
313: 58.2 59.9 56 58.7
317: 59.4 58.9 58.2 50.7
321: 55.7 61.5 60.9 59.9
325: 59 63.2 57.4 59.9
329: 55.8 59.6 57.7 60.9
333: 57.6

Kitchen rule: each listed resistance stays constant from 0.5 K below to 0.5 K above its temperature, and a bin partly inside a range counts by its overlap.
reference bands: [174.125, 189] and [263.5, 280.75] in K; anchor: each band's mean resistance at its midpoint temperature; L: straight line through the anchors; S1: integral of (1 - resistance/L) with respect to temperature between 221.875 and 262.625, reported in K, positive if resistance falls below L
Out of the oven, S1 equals 3.3 K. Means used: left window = 54.2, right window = 55.2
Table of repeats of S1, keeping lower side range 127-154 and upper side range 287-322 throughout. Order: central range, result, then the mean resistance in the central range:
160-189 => -2.7 K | 55.5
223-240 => 1.3 K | 49.2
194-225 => 3.7 K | 46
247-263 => 0.6 K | 52.3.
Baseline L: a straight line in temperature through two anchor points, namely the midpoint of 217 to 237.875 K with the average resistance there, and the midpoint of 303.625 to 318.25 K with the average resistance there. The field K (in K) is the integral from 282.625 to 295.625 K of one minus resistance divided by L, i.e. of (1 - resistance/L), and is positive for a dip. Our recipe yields 0.8 K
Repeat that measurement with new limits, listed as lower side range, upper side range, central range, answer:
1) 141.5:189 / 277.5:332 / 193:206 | 2.1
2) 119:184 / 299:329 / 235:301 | 4.2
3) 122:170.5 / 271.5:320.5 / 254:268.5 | 0.4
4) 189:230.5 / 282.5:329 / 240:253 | 0.0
